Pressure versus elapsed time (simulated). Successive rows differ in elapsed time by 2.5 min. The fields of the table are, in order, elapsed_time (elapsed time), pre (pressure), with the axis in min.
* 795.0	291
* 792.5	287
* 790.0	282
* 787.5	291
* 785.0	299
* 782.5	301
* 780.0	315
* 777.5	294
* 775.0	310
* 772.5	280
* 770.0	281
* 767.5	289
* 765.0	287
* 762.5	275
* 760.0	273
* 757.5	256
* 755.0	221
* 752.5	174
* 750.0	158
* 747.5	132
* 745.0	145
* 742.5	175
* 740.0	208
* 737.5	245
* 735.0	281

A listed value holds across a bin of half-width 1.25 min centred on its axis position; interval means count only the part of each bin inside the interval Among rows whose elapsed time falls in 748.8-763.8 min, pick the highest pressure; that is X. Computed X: 275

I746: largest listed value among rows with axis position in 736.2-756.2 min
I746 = 245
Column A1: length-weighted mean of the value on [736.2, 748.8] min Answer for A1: 181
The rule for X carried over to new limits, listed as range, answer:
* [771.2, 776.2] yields 310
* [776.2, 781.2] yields 315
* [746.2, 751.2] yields 158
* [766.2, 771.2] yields 289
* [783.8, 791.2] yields 299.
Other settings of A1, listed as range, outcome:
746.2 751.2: 145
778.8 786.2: 305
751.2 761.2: 230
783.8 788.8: 295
